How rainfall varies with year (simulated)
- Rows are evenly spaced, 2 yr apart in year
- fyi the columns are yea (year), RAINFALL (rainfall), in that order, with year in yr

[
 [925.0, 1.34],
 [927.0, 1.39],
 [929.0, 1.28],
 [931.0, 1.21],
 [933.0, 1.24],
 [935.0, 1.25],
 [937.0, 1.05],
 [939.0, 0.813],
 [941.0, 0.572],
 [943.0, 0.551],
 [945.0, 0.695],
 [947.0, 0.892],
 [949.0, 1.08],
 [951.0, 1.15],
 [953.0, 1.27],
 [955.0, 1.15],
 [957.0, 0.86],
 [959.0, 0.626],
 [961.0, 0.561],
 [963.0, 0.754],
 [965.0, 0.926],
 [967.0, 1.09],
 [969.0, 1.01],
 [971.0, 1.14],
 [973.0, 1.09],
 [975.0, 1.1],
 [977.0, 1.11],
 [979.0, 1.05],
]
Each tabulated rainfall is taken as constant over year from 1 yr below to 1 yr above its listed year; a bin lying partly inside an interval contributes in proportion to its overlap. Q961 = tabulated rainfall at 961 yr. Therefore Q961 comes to 0.561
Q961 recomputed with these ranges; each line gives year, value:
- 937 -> 1.05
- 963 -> 0.754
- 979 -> 1.05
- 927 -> 1.39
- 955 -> 1.15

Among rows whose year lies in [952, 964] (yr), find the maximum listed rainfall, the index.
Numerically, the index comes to 1.27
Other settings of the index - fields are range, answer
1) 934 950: 1.25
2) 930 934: 1.24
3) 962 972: 1.14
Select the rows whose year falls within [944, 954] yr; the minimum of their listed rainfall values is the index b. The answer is 0.695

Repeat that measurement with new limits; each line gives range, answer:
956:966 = 0.561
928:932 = 1.21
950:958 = 0.86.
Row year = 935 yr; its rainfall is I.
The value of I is 1.25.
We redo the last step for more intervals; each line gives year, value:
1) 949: 1.08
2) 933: 1.24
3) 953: 1.27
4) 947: 0.892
